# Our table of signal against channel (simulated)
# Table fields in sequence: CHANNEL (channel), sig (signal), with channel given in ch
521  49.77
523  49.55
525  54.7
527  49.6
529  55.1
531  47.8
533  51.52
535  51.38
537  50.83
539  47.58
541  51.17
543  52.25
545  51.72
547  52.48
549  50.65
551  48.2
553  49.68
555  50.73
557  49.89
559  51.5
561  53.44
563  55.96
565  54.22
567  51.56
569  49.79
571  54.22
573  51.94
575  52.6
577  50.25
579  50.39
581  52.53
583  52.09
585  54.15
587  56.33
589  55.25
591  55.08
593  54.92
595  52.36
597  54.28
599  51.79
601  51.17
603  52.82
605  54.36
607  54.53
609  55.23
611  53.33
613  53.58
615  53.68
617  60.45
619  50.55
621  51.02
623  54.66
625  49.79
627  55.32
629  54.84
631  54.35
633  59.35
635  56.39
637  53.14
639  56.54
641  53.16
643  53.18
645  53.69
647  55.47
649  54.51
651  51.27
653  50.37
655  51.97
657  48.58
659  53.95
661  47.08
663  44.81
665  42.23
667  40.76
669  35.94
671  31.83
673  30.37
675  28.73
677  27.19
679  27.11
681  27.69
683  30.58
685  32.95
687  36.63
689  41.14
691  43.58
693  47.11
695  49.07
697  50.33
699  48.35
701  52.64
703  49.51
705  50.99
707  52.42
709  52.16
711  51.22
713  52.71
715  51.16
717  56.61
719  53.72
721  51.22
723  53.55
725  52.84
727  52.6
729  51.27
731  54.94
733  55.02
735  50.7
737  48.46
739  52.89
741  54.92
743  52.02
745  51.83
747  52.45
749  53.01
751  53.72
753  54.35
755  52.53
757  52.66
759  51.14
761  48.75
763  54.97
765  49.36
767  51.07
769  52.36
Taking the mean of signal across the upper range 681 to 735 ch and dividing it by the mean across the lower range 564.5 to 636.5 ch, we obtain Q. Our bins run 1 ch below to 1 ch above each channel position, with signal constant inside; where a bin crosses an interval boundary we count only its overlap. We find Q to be 0.91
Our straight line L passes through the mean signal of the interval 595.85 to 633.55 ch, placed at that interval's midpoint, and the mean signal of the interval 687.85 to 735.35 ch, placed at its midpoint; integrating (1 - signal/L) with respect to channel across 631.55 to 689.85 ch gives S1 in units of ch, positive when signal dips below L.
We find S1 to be 9.4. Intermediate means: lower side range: 53.9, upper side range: 51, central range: 44.1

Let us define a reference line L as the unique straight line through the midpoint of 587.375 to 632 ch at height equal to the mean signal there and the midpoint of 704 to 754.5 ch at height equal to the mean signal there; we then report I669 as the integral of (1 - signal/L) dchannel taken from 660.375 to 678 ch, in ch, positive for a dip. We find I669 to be 5.6 ch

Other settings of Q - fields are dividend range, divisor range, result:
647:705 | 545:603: 0.81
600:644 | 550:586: 1.04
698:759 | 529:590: 1.01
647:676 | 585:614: 0.82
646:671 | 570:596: 0.89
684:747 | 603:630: 0.93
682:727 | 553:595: 0.92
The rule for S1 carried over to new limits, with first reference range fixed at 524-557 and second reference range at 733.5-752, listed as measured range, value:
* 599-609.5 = -0.4 ch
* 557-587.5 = -0.9 ch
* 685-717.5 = 2.2 ch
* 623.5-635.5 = -0.8 ch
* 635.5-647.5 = -0.6 ch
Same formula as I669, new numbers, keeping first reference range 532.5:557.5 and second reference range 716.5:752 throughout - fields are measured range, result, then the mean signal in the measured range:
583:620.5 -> -2.00 ch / 54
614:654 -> -1.88 ch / 54.1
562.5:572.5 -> -0.41 ch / 52.9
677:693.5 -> 5.46 ch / 35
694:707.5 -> 0.52 ch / 50.4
